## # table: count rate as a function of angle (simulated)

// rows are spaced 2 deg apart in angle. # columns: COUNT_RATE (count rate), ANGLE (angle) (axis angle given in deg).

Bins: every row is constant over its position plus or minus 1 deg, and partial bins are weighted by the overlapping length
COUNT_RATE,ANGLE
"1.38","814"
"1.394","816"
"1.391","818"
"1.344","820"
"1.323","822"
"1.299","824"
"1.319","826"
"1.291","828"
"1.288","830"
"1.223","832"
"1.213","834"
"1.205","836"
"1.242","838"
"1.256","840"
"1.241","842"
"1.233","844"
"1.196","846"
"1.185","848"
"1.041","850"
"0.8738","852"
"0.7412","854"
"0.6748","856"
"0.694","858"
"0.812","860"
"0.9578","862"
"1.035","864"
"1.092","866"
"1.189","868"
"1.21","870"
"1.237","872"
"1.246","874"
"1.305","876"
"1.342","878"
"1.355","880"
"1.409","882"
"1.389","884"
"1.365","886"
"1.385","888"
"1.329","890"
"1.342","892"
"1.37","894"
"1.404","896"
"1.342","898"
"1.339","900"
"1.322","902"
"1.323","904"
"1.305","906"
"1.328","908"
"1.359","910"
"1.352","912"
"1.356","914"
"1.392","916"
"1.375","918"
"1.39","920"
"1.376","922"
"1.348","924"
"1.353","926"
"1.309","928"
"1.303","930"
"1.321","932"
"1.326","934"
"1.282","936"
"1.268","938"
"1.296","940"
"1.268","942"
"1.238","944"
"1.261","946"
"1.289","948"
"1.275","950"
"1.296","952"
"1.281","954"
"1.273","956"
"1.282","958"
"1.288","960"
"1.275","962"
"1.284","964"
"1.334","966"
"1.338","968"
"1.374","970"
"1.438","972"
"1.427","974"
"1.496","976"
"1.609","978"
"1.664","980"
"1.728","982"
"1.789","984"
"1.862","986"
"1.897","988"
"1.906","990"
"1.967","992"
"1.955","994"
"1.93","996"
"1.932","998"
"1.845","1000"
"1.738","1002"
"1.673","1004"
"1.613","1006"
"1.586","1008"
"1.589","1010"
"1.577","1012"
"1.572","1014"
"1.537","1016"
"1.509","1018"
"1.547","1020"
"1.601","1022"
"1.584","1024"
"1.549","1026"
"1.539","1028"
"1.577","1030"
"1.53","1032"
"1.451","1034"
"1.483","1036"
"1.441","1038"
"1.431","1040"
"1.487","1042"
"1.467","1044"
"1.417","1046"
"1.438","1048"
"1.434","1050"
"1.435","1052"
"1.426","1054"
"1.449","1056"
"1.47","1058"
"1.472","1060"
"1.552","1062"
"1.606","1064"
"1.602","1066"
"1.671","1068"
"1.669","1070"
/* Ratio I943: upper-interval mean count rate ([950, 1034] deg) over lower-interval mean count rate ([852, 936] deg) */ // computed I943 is 1.26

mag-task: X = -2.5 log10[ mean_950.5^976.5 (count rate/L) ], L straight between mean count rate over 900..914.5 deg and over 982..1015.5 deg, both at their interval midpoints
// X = 0.20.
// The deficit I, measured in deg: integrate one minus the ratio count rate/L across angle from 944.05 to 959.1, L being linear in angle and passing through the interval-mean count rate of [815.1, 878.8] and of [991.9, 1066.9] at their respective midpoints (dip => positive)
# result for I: 1.3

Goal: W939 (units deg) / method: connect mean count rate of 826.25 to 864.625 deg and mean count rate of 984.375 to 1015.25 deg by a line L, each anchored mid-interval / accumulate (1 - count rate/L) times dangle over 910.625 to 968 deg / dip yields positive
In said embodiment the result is 7.1 deg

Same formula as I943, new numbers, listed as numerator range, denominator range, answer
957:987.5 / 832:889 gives 1.29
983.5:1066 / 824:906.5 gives 1.33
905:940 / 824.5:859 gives 1.20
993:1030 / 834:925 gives 1.35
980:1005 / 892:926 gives 1.36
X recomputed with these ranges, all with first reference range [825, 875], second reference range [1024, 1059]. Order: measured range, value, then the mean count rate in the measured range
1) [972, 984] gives -0.17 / 1.59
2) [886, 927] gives -0.12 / 1.35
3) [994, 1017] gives -0.21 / 1.7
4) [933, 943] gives -0.01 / 1.29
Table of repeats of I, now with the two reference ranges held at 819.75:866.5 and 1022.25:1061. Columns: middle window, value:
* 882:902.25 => -2.7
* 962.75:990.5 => -4.3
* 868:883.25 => -1.6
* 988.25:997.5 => -3.6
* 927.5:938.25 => -0.2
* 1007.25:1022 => -1.4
